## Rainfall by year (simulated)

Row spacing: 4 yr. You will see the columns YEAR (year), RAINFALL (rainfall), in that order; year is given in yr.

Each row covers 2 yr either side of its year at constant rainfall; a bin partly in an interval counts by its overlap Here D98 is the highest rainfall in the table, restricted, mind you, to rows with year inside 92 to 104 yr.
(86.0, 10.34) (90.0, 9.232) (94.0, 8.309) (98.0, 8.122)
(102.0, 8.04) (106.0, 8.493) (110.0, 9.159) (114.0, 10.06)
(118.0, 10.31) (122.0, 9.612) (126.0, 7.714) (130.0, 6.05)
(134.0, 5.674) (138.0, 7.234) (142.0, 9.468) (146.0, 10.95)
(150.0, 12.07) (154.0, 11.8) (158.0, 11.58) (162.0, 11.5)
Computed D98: 8.309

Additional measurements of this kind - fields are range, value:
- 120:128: 9.612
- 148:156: 12.07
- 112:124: 10.31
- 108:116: 10.06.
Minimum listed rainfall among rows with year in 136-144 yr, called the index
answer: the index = 7.234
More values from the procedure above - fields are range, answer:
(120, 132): 6.05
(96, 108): 8.04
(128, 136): 5.674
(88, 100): 8.122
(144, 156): 10.95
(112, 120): 10.06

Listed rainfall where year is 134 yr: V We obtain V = 5.674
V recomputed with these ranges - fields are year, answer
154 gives 11.8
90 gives 9.232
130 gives 6.05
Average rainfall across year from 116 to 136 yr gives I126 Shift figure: 7.87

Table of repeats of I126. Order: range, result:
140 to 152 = 10.8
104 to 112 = 8.83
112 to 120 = 10.2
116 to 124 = 9.96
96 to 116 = 8.77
